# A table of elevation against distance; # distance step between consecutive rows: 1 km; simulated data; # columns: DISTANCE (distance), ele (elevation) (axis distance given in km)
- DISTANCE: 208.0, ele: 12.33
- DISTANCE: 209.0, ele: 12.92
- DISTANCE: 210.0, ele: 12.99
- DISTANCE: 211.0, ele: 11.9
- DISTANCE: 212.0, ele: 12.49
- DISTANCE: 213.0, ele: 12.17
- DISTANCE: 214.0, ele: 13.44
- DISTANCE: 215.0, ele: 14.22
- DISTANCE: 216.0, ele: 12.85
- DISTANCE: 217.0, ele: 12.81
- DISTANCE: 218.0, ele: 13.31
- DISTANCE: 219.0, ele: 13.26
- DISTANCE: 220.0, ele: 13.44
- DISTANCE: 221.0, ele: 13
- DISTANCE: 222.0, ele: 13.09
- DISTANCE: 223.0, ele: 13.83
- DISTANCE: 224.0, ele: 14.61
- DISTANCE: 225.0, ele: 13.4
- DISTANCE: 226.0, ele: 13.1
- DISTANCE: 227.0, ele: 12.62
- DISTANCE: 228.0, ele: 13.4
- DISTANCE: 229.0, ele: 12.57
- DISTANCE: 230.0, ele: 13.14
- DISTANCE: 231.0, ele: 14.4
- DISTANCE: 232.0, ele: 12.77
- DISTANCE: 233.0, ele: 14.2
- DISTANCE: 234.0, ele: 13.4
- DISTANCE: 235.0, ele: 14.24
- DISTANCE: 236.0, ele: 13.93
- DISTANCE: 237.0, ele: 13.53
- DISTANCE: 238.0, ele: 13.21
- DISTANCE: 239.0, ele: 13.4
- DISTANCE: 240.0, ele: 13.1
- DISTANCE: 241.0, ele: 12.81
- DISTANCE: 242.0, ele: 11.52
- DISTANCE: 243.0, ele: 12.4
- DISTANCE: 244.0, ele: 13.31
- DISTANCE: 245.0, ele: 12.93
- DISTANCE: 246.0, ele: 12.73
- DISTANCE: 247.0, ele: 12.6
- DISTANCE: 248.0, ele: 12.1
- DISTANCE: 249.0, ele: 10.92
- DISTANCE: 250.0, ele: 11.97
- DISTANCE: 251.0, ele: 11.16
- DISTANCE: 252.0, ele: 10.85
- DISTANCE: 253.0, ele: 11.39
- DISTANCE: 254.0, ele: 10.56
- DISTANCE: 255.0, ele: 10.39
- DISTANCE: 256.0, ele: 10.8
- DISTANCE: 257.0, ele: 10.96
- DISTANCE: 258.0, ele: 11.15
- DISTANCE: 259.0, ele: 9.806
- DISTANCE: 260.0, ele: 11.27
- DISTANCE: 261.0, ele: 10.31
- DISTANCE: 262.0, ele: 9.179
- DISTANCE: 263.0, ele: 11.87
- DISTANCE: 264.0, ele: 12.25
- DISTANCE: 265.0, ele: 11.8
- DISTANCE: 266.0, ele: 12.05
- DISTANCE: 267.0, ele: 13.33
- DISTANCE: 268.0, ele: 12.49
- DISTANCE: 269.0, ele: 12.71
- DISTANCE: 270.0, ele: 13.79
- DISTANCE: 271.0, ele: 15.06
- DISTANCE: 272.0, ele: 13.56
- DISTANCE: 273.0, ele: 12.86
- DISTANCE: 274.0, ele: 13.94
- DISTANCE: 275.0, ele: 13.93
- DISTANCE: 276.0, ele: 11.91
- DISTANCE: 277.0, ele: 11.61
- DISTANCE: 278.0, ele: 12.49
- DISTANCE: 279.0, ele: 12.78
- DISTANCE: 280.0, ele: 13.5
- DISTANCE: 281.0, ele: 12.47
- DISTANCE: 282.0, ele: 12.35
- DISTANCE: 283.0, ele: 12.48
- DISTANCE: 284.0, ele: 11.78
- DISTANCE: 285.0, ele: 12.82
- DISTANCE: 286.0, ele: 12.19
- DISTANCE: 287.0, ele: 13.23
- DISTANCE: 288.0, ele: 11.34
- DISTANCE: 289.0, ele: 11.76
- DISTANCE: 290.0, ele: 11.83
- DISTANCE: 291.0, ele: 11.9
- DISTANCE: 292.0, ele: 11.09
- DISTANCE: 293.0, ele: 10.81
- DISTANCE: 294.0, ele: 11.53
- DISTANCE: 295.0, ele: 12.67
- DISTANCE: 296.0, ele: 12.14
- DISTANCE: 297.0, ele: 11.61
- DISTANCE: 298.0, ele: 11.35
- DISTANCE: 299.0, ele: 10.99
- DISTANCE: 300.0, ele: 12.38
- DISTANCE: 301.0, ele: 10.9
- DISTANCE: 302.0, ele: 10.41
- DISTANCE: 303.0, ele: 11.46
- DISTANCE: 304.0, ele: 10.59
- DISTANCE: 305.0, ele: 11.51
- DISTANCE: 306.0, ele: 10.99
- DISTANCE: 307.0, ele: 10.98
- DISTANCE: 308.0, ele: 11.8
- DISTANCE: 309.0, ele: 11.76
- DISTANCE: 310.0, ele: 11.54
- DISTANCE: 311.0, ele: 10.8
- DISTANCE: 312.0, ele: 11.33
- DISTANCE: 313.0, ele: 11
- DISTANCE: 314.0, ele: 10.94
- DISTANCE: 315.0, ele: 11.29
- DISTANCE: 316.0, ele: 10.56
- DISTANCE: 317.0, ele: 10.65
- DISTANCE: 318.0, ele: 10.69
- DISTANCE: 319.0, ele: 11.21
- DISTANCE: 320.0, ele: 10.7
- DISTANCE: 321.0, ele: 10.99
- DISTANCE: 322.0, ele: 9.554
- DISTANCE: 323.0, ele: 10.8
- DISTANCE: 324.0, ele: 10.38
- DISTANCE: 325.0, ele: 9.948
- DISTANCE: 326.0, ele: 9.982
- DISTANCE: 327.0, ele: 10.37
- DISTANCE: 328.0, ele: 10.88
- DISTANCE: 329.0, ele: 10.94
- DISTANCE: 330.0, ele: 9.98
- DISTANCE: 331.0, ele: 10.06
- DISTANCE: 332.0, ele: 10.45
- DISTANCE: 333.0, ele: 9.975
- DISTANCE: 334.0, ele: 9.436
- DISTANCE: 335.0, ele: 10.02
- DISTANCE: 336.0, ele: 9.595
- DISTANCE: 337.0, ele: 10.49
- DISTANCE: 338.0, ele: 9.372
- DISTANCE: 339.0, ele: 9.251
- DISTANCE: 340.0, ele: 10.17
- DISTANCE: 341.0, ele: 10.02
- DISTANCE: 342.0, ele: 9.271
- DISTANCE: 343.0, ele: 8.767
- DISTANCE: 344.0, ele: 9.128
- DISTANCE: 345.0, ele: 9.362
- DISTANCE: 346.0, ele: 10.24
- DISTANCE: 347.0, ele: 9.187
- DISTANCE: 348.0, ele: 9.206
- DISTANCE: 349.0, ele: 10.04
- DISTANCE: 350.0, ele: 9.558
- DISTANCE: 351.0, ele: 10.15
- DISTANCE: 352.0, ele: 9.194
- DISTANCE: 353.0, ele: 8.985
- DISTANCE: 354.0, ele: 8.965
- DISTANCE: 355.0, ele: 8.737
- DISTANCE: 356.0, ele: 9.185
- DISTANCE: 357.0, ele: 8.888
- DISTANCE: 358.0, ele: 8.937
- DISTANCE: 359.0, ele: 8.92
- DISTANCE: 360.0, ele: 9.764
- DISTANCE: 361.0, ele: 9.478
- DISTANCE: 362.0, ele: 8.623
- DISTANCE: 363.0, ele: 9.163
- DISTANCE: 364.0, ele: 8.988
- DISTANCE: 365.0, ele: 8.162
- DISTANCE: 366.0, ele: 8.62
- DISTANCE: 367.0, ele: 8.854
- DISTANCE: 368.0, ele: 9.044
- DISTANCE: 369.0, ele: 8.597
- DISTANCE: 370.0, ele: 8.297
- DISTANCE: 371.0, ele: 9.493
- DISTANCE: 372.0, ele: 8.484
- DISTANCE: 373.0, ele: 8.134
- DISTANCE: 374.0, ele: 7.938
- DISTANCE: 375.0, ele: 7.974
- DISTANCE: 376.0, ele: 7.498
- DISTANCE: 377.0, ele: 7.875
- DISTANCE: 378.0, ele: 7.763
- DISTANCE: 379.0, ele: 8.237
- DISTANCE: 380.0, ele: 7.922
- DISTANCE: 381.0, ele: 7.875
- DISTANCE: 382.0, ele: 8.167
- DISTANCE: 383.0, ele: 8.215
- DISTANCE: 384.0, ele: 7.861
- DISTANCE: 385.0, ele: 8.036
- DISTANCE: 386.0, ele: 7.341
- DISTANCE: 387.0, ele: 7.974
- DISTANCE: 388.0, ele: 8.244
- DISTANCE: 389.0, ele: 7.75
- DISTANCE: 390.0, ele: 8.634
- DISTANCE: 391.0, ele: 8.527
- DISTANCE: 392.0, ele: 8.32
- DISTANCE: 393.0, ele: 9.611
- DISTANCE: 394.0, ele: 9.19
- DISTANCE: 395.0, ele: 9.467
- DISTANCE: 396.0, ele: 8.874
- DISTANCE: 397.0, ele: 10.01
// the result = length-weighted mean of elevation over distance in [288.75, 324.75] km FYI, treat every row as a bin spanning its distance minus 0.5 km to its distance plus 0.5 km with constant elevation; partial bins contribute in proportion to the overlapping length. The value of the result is 11.2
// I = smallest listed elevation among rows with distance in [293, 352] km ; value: 8.767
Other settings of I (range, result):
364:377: 7.498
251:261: 9.806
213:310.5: 9.179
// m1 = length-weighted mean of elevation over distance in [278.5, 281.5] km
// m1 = 12.9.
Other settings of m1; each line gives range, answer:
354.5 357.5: 8.94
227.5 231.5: 13.4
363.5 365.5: 8.57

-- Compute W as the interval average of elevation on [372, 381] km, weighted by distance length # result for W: 7.95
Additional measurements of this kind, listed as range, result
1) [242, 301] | 12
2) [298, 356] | 10.3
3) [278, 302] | 12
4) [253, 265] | 10.8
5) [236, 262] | 11.8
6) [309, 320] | 11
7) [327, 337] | 10.2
